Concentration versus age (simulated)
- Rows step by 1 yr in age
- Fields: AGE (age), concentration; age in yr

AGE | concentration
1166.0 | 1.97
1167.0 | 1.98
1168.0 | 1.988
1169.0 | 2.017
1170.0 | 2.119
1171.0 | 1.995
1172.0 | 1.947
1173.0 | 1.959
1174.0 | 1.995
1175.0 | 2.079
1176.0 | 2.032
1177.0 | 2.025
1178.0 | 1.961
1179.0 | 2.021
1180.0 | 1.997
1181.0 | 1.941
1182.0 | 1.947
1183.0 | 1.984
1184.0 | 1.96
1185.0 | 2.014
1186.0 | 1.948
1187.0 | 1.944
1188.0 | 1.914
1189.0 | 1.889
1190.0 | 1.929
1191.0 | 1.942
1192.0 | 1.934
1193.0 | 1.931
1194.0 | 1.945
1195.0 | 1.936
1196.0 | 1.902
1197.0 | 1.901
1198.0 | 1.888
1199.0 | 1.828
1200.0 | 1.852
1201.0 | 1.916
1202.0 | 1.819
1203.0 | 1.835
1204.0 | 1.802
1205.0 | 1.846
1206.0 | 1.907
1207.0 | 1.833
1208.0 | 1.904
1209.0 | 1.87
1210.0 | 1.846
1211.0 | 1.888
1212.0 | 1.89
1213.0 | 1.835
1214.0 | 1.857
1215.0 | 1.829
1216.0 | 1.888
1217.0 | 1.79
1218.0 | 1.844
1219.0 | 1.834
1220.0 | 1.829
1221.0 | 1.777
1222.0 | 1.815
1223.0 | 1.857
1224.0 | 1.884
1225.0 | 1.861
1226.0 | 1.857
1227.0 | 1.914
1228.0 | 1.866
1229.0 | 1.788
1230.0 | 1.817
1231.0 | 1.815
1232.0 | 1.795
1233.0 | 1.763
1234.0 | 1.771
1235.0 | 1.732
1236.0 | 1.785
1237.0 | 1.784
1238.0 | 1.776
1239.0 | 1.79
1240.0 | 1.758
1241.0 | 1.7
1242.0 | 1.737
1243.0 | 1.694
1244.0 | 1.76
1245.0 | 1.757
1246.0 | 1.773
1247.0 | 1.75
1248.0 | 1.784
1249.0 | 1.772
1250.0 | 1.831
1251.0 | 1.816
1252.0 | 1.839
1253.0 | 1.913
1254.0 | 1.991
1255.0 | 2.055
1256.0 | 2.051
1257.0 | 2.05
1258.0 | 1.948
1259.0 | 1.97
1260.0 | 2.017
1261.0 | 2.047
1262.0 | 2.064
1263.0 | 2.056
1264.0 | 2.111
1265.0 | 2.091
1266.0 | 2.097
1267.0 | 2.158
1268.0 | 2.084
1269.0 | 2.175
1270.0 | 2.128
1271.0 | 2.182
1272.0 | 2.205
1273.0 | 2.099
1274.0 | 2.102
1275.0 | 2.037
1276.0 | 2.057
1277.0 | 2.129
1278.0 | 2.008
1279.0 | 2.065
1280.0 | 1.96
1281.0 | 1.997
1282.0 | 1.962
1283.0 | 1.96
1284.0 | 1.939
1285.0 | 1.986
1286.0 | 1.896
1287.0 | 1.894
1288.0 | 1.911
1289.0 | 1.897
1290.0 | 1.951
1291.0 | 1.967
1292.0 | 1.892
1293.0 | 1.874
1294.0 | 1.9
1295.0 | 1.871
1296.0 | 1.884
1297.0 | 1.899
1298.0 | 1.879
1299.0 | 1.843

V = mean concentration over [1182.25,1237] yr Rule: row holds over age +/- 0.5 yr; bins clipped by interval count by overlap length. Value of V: 1.87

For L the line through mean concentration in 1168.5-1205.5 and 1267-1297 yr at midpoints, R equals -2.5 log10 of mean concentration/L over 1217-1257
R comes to 0.087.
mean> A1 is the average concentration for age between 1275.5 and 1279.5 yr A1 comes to 2.06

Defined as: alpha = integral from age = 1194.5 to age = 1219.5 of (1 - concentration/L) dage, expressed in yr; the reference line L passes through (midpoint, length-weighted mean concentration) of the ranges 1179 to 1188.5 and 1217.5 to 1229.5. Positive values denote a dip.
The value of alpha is 0.42 yr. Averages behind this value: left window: 1.96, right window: 1.84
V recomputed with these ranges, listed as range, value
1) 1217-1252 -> 1.8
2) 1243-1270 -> 1.96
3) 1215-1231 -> 1.84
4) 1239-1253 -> 1.77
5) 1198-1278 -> 1.9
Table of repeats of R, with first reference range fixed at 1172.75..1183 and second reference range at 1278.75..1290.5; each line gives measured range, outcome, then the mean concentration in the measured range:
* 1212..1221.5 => 0.08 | 1.83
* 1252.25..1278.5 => -0.06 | 2.07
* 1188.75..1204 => 0.05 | 1.89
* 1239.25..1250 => 0.12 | 1.75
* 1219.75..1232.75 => 0.08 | 1.84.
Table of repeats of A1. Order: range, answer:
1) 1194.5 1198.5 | 1.91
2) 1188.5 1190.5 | 1.91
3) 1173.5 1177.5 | 2.03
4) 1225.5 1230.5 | 1.85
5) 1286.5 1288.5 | 1.9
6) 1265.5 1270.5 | 2.13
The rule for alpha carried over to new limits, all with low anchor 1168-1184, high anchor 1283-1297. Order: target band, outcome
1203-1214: 0.6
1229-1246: 1.6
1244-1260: 0.5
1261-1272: -1.0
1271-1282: -0.8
